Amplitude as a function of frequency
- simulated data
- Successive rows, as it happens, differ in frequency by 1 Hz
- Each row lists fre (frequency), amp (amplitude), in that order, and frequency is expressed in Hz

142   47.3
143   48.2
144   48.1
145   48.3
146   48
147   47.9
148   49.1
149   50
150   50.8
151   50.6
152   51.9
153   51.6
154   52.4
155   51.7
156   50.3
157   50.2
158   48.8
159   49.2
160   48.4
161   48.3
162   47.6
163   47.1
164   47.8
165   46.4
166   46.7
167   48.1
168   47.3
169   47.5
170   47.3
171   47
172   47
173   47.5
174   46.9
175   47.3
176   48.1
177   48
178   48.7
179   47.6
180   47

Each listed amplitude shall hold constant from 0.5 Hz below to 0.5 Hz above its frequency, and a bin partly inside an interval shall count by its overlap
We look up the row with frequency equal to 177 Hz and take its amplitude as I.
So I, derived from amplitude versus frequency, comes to 48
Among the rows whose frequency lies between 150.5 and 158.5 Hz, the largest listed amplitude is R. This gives 52.4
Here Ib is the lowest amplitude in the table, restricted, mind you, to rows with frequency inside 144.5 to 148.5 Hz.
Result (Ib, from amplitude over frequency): 47.9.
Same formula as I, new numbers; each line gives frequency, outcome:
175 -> 47.3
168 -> 47.3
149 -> 50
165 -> 46.4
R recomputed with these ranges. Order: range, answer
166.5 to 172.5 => 48.1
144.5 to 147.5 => 48.3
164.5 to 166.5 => 46.7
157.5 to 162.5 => 49.2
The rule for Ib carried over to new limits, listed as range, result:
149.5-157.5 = 50.2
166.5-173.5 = 47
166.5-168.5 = 47.3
